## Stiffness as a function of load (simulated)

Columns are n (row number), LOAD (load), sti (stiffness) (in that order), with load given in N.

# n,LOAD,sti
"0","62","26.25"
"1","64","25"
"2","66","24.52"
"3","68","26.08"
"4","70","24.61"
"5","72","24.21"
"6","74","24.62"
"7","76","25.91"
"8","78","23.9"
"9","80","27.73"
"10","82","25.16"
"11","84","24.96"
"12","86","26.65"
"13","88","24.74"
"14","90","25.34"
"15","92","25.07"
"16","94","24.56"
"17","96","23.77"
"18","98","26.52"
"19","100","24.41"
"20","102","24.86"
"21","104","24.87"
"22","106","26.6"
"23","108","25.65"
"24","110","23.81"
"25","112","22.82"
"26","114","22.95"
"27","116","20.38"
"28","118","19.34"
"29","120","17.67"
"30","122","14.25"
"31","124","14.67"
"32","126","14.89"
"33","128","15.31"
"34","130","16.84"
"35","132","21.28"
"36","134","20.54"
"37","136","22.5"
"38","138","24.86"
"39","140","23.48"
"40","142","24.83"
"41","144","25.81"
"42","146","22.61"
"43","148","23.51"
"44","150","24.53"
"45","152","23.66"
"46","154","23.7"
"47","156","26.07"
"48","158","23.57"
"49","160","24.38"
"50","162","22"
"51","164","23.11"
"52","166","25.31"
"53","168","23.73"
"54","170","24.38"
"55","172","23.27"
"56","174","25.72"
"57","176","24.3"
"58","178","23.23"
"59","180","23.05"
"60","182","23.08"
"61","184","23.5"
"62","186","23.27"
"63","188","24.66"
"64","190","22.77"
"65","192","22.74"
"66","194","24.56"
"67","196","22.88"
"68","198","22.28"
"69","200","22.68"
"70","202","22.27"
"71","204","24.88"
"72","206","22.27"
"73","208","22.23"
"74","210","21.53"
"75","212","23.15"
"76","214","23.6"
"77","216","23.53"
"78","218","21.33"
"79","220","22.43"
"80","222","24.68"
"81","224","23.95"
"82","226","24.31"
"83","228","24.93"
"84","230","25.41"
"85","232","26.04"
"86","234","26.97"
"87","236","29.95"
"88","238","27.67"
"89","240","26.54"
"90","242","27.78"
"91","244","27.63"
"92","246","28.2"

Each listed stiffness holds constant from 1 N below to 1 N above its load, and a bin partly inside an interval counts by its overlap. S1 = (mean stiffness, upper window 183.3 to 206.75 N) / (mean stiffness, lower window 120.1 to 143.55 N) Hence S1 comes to 1.19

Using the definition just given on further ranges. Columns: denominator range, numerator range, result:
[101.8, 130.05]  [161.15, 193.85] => 1.16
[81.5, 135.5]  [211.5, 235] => 1.09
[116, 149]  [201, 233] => 1.17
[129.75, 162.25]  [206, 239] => 1.05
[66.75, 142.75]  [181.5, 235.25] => 1.03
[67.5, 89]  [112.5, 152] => 0.82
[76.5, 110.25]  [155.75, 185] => 0.94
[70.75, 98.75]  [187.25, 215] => 0.91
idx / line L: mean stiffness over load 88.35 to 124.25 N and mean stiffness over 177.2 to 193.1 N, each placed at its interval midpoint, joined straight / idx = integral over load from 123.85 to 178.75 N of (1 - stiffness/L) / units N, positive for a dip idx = 1.0 N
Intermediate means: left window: 22.8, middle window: 22.7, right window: 23.3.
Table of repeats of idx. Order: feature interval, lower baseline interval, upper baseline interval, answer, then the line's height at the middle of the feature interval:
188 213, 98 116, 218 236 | 1.9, 24.8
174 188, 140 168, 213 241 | 0.4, 24.4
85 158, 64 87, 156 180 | 6.0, 24.6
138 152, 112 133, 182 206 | -3.2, 19.7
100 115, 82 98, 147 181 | 0.2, 24.8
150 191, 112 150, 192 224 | -4.0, 21.8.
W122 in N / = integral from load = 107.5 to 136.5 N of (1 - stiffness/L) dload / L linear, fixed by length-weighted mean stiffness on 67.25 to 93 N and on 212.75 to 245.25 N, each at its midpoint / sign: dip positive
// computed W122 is 6.83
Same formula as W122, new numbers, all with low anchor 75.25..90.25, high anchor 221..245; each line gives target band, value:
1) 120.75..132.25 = 4.40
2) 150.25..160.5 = 0.65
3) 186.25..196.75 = 1.04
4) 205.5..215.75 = 1.39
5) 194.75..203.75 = 1.16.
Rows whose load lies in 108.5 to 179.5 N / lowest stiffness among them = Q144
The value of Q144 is 14.25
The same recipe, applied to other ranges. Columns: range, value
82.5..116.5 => 20.38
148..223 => 21.33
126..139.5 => 14.89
